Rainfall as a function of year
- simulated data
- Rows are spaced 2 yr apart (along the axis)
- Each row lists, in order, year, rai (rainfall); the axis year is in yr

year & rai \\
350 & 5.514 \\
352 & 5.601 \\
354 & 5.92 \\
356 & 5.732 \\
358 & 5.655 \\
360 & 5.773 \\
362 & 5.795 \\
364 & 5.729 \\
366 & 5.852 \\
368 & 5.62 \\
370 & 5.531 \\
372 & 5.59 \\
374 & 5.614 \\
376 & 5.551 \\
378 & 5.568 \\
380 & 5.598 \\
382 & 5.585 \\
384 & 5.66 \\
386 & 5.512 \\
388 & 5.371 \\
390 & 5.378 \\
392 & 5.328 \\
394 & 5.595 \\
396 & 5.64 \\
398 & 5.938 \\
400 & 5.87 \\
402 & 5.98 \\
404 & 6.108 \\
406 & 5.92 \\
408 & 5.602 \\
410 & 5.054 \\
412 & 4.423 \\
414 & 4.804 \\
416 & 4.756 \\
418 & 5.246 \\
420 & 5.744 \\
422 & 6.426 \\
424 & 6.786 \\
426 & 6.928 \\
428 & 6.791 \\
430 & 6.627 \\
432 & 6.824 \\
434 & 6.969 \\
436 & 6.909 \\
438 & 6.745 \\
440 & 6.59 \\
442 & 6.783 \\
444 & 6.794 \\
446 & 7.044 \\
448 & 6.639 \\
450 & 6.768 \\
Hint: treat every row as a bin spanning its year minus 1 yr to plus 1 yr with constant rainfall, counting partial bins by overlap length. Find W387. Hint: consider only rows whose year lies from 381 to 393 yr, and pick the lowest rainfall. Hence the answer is 5.328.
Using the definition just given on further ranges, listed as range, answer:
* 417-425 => 5.246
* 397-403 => 5.87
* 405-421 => 4.423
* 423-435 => 6.627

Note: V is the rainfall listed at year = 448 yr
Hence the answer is 6.639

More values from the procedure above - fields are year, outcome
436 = 6.909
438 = 6.745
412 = 4.423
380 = 5.598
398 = 5.938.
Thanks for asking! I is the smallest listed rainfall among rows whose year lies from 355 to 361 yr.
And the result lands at 5.655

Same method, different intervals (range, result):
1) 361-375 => 5.531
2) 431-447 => 6.59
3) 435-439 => 6.745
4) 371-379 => 5.551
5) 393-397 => 5.595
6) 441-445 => 6.783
